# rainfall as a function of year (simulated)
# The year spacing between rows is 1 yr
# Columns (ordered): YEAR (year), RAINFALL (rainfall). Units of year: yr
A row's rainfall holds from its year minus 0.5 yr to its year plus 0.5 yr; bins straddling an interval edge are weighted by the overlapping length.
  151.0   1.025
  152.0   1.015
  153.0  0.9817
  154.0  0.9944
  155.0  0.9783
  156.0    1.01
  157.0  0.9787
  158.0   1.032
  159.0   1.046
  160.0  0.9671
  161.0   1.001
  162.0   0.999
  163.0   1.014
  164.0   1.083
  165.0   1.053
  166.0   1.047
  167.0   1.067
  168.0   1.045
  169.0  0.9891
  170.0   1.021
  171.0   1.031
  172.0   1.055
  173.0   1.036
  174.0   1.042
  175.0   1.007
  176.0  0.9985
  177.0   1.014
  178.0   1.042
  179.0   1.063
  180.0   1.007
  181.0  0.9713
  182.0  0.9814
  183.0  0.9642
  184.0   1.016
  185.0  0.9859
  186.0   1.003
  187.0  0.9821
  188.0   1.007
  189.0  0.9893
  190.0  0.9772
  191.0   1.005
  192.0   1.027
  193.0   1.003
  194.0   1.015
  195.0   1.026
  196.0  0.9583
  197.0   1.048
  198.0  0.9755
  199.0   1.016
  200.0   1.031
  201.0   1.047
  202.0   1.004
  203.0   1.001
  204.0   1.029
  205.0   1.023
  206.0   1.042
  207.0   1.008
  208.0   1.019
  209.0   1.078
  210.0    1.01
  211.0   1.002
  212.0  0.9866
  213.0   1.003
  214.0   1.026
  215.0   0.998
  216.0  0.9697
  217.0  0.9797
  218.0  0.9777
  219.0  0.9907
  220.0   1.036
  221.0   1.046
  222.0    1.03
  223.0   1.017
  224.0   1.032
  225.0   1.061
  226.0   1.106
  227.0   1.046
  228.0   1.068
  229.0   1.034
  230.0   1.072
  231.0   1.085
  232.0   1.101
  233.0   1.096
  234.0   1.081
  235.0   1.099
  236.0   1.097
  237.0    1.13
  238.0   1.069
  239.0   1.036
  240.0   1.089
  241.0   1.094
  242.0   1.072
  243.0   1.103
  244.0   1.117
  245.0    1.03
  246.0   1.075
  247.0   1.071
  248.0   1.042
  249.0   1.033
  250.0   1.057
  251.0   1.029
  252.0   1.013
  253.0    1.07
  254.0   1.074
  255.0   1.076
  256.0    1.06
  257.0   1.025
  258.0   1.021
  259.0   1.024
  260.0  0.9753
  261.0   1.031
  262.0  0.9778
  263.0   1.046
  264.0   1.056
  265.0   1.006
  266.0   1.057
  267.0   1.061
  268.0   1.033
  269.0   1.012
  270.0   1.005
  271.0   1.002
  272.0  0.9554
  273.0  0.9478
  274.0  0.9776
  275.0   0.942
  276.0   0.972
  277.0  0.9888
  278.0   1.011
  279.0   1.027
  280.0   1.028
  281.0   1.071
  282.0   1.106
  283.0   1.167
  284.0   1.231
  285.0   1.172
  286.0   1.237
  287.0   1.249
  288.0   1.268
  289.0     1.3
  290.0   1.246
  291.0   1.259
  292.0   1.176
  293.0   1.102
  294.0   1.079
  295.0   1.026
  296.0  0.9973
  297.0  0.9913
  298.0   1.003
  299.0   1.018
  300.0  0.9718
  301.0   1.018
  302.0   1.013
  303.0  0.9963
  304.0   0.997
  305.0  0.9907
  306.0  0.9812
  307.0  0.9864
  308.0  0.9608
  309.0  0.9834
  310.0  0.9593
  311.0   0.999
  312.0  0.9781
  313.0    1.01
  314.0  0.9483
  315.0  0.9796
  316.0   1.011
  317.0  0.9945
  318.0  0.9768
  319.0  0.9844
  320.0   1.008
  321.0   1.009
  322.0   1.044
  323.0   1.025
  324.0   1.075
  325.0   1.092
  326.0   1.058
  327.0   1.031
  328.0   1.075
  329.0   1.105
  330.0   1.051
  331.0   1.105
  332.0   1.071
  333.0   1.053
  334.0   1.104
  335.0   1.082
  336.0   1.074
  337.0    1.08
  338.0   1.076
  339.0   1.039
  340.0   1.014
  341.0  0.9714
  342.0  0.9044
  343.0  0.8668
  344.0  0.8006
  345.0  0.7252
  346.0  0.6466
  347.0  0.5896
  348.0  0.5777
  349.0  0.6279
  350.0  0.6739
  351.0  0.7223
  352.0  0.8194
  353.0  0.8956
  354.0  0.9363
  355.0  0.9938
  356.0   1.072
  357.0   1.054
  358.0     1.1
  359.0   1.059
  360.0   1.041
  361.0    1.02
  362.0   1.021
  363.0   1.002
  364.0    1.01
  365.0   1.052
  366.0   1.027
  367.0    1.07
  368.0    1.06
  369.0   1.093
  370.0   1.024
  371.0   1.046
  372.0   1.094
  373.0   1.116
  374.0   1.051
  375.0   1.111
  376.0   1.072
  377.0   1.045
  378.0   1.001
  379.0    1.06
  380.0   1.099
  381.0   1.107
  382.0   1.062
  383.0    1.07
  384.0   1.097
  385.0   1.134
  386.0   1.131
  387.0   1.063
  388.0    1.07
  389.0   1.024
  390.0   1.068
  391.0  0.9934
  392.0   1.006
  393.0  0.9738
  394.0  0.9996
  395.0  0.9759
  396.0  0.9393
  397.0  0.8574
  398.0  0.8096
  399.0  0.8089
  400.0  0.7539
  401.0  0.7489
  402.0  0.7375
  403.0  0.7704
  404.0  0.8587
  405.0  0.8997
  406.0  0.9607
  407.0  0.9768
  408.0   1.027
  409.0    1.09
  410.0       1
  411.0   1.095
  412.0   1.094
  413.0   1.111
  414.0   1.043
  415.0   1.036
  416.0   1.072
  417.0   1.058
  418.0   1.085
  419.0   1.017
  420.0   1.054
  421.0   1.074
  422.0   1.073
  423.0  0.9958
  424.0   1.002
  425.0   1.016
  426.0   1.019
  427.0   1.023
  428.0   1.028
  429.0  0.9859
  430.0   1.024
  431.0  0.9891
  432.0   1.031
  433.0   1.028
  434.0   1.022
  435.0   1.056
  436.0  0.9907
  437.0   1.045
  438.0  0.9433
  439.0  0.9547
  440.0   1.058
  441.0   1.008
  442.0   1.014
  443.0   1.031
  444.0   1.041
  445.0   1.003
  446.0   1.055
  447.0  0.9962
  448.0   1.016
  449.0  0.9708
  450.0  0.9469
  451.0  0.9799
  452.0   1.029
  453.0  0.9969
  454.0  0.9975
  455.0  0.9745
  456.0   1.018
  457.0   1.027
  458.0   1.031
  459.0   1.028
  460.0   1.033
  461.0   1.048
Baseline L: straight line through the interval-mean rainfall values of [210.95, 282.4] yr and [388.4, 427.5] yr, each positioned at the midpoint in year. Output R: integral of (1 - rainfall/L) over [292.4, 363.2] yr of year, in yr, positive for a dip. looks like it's 2.21 yr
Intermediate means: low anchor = 1.04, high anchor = 0.978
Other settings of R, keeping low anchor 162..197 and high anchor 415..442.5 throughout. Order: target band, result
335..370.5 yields 2.94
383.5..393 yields -0.34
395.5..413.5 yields 1.85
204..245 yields -1.23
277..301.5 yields -2.22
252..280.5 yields 0.07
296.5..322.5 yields 0.71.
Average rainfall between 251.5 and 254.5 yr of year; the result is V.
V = 1.05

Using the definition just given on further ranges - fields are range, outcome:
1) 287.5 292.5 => 1.25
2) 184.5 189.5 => 0.993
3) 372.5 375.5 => 1.09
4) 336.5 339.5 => 1.07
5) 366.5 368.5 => 1.06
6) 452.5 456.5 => 0.997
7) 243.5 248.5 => 1.07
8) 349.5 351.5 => 0.698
